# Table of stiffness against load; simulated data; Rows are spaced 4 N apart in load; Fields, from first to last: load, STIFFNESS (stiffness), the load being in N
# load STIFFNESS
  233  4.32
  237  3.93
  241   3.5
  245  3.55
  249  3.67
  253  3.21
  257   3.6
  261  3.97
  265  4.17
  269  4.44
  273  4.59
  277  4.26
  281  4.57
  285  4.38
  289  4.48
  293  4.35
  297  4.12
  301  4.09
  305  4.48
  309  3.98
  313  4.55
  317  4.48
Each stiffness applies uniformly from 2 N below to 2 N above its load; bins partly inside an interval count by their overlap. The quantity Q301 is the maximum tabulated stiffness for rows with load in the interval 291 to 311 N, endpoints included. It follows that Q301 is 4.48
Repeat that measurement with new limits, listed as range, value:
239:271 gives 4.44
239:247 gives 3.55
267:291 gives 4.59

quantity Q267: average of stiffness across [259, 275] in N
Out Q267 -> 4.29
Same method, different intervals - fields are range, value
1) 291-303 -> 4.19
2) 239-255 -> 3.48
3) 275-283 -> 4.42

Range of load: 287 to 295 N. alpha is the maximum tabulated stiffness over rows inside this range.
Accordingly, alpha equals 4.48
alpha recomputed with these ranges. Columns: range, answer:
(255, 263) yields 3.97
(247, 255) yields 3.67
